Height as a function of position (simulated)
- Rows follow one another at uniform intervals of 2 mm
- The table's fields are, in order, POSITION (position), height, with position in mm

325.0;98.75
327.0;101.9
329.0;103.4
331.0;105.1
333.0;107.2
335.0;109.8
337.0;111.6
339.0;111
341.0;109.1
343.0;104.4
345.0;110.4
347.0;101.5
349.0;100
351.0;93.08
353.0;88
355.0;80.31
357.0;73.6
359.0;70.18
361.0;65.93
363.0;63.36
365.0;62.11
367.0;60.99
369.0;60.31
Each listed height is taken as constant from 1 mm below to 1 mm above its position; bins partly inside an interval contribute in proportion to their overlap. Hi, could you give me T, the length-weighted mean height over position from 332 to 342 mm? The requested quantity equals 110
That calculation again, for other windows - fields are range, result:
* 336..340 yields 111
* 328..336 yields 106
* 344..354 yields 98.6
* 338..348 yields 107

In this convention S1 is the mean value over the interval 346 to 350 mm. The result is 101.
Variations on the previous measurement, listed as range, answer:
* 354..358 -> 77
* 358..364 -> 66.5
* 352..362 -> 75.6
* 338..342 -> 110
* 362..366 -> 62.7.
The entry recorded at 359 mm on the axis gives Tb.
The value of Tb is 70.18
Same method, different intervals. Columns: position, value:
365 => 62.11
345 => 110.4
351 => 93.08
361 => 65.93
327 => 101.9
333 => 107.2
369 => 60.31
